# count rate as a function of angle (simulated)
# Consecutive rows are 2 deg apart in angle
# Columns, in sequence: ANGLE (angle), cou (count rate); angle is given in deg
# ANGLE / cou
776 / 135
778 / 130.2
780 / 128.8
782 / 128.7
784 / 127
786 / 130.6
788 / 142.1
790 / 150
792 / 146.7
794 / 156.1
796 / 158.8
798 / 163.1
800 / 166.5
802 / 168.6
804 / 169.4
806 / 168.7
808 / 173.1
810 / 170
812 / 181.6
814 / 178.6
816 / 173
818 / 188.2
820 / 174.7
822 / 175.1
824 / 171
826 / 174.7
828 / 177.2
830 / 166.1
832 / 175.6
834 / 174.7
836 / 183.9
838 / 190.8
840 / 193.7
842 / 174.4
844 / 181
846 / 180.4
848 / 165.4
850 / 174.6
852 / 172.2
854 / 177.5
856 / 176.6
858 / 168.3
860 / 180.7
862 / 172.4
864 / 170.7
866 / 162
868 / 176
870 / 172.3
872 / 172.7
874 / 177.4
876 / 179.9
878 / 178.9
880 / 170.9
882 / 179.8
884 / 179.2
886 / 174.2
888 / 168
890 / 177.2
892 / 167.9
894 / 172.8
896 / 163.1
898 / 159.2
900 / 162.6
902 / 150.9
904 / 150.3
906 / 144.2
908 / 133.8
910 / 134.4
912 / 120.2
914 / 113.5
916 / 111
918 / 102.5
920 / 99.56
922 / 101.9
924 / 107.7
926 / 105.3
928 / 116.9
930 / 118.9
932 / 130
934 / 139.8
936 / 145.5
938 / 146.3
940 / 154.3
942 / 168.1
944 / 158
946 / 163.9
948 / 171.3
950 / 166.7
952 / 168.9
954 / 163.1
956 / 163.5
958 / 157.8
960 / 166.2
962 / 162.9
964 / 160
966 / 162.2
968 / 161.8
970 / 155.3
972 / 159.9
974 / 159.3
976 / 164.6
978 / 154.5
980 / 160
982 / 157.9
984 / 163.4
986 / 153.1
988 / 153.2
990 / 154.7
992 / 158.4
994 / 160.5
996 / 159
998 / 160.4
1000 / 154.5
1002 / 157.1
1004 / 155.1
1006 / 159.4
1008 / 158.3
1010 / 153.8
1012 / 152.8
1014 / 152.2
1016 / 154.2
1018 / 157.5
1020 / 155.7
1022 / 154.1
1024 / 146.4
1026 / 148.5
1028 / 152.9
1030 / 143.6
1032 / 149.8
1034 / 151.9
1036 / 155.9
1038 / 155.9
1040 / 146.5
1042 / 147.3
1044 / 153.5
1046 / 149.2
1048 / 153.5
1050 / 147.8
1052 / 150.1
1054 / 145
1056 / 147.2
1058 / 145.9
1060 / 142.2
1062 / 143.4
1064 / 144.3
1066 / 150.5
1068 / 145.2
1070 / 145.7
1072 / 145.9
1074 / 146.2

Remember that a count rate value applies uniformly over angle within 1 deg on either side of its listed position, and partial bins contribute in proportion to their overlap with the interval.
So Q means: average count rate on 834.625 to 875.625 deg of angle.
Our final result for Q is 176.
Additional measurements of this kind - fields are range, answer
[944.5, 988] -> 161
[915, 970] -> 144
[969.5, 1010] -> 158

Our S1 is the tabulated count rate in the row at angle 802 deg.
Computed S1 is 168.6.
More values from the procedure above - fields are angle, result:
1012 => 152.8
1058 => 145.9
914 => 113.5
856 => 176.6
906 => 144.2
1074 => 146.2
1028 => 152.9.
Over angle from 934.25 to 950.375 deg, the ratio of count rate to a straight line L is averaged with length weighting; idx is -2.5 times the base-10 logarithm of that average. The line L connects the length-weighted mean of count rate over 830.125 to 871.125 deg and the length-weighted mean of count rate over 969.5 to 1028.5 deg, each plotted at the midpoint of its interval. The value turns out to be 0.04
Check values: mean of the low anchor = 176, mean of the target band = 158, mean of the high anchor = 156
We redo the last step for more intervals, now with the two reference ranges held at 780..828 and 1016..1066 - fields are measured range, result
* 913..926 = 0.42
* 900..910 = 0.08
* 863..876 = -0.09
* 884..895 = -0.10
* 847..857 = -0.09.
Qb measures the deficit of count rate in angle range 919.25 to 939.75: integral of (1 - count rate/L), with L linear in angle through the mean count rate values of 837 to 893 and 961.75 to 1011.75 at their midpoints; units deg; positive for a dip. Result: 5.4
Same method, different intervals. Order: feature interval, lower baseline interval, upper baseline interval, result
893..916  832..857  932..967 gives 3.2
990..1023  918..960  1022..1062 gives -2.2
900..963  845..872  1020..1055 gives 8.9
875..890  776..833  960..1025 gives -1.6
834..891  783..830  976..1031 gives -5.0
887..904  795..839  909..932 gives -4.9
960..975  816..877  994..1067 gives -0.1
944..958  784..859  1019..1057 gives -0.6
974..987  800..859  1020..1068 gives -0.2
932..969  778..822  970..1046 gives -0.7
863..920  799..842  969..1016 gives 3.9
